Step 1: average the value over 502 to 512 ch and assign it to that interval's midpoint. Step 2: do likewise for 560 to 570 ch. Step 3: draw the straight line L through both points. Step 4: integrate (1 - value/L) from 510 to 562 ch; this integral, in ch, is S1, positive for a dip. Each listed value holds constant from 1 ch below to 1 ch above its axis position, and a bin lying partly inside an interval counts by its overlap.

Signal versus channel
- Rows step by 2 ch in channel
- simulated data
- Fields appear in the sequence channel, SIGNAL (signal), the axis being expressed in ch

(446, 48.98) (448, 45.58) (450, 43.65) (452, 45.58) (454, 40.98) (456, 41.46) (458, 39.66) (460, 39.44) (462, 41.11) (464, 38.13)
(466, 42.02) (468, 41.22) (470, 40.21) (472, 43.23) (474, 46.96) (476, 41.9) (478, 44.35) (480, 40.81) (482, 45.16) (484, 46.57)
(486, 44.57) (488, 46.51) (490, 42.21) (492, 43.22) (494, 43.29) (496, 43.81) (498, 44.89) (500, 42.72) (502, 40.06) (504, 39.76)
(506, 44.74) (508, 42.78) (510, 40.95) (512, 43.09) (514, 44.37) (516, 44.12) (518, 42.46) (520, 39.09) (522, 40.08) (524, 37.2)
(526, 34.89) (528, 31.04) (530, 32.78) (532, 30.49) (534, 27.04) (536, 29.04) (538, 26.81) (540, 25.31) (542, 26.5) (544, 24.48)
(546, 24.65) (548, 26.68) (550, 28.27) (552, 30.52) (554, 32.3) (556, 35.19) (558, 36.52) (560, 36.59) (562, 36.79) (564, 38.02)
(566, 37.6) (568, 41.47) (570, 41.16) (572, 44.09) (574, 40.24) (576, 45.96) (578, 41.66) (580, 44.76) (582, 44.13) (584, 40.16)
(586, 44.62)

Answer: 8.9 ch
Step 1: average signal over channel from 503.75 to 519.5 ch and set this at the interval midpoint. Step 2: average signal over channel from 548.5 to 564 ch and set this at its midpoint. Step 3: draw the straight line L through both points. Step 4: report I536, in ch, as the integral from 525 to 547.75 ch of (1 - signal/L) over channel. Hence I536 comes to 5.7 ch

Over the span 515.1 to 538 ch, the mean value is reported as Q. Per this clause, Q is 34.9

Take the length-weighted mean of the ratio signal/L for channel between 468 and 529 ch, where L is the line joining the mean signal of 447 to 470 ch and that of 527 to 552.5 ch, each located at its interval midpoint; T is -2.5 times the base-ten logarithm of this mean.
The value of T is -0.209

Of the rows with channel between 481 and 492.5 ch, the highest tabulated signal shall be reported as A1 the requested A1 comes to 46.57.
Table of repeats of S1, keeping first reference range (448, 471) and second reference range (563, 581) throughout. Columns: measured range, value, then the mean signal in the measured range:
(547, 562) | 3.3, 32.6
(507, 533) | 1.8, 38.7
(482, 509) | -1.3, 43.5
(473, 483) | -0.6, 43.8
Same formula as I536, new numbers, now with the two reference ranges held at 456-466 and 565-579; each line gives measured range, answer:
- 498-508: -0.4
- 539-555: 5.4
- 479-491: -1.2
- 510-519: -0.5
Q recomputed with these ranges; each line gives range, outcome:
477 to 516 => 43.4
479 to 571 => 37.3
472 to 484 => 44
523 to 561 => 30.3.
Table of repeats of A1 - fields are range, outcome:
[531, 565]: 38.02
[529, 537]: 32.78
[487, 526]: 46.51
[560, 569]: 41.47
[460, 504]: 46.96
